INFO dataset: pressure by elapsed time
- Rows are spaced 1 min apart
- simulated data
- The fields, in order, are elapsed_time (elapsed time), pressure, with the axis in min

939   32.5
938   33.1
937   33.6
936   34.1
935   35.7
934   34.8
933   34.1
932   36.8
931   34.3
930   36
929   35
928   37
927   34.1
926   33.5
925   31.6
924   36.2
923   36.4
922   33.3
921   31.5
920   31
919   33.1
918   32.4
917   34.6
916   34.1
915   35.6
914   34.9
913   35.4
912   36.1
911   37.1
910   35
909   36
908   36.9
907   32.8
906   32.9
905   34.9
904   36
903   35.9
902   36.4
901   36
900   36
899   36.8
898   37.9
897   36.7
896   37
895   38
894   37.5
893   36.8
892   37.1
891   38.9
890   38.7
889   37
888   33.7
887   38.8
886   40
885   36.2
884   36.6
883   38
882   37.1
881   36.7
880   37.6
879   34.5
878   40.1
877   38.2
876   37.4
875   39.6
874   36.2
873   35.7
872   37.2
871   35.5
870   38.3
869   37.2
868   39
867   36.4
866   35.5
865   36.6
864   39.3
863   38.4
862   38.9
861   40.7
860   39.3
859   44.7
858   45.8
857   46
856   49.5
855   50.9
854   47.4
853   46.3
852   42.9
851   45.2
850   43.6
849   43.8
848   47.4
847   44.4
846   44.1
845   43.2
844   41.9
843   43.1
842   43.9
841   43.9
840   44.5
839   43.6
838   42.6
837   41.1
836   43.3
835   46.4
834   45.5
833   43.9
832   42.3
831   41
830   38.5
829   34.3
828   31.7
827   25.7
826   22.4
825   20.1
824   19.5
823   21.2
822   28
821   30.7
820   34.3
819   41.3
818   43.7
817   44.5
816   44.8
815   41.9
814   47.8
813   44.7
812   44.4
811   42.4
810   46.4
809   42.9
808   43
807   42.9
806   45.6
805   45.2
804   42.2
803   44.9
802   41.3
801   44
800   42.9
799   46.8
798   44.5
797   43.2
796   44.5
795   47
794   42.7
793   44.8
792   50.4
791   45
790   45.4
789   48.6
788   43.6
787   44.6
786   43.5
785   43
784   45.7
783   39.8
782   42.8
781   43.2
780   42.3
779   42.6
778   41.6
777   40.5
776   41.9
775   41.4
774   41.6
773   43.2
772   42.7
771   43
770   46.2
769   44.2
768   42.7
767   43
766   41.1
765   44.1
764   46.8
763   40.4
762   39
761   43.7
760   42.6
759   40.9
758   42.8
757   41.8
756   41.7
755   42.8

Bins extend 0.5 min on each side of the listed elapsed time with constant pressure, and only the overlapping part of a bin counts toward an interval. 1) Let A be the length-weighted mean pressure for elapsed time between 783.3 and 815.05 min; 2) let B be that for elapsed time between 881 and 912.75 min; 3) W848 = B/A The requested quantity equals 0.8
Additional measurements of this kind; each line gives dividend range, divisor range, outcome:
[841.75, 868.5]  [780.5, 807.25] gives 0.97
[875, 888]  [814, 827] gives 1.14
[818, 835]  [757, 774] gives 0.78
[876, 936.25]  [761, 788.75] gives 0.84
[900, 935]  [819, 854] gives 0.90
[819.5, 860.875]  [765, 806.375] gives 0.91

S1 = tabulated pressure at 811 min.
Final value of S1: 42.4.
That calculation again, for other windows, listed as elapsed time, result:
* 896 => 37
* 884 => 36.6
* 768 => 42.7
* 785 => 43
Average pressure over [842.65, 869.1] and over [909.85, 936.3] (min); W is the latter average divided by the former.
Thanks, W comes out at 0.81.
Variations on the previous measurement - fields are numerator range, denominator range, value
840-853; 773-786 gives 1.04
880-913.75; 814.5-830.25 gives 1.12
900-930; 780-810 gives 0.78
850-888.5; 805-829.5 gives 1.07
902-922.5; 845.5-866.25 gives 0.79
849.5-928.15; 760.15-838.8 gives 0.91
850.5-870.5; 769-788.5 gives 0.98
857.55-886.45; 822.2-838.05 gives 1.10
